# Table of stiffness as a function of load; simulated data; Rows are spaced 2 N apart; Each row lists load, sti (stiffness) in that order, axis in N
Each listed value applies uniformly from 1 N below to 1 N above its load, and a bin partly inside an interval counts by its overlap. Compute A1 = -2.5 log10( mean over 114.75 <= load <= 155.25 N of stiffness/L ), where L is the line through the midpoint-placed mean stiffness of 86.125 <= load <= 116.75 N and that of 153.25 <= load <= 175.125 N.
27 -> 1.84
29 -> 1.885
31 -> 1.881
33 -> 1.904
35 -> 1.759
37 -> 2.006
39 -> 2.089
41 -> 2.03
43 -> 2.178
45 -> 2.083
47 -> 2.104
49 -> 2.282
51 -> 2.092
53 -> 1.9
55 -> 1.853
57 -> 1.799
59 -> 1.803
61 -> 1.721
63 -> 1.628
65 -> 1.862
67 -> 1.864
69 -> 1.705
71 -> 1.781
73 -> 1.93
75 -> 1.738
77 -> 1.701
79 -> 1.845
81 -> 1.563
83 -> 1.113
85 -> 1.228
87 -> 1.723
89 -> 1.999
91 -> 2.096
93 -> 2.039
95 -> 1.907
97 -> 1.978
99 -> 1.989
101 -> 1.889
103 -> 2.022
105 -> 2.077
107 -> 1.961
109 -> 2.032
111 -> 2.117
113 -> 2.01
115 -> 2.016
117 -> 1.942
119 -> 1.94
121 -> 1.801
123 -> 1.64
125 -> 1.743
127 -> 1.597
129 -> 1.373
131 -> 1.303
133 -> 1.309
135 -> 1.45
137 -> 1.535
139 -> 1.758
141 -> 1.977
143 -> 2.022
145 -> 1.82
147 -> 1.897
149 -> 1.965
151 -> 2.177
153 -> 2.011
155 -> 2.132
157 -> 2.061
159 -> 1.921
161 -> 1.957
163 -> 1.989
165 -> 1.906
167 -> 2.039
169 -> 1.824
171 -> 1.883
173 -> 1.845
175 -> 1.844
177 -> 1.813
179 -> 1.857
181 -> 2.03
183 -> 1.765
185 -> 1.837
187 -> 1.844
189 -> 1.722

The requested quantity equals 0.12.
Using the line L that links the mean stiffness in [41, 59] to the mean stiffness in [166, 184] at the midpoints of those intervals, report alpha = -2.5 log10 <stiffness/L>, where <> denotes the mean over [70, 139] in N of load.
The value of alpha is 0.11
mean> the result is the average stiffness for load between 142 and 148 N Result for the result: 1.91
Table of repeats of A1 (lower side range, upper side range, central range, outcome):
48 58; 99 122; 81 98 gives 0.14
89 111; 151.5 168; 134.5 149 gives 0.12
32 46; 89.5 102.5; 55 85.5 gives 0.17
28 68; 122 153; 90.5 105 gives -0.10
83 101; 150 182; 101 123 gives -0.06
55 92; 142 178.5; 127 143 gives 0.20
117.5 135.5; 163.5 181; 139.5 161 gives -0.14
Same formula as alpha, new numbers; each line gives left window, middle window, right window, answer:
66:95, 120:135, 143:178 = 0.21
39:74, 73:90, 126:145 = 0.12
